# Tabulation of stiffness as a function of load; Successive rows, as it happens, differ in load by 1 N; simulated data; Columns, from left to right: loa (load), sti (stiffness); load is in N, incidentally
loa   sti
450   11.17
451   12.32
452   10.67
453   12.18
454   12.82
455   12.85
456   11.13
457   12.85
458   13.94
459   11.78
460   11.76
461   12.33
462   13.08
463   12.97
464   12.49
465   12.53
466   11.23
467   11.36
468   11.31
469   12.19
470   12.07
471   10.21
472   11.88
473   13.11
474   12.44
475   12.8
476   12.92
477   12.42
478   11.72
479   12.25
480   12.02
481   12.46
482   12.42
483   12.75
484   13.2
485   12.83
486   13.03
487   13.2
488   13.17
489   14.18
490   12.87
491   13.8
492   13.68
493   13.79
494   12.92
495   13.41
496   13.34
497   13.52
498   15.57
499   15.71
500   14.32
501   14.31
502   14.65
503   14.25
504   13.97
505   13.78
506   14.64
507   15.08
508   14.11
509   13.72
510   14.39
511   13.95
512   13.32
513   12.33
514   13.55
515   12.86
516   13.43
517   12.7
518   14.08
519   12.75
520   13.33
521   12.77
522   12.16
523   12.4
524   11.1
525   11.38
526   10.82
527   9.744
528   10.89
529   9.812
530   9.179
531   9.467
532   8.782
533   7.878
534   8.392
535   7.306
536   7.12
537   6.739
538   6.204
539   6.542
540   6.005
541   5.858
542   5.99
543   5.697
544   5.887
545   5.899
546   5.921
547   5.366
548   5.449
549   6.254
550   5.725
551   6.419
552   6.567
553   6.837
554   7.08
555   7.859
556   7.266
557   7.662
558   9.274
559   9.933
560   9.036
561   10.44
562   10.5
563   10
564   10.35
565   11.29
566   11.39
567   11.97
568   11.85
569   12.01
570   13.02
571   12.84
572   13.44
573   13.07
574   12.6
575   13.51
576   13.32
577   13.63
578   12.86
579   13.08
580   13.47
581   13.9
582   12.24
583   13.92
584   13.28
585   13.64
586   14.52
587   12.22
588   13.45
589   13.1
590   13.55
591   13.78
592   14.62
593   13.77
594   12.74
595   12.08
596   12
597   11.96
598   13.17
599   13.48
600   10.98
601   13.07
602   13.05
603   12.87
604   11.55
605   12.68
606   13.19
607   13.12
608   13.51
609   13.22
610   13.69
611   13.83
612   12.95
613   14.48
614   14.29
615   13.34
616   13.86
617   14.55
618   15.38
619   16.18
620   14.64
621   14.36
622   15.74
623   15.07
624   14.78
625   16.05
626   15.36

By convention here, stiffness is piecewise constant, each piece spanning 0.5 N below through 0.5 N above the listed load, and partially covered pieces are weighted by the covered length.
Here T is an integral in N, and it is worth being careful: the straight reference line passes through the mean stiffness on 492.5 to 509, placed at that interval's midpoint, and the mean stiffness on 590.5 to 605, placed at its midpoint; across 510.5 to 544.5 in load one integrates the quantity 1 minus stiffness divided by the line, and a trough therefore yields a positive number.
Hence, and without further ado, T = 9.4 N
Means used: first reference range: 14.2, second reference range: 12.8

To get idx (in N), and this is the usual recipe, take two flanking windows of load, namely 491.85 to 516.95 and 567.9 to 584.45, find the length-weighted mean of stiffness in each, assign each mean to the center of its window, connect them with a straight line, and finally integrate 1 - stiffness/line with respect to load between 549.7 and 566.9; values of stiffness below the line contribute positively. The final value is 5.8 N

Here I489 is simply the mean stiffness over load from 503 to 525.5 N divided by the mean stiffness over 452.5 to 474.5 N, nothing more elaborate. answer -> 1.09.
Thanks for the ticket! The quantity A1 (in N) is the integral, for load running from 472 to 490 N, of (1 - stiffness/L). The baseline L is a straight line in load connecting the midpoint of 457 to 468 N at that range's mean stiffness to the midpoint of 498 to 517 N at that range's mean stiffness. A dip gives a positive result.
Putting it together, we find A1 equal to 0.40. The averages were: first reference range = 12.3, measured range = 12.7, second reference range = 14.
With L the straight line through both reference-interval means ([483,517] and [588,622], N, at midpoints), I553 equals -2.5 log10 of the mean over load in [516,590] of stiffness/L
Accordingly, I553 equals 0.32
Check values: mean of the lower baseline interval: 13.8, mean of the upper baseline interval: 13.5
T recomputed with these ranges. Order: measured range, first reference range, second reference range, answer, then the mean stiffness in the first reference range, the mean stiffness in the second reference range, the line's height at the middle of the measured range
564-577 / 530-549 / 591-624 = -3.4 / 6.75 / 13.6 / 9.86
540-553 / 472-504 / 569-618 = 7.2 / 13.3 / 13.2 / 13.3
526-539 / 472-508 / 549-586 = 3.9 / 13.4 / 11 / 12.1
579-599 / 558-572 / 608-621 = -1.0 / 11.1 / 14.2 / 12.6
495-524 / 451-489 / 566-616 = -2.5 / 12.4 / 13.1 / 12.6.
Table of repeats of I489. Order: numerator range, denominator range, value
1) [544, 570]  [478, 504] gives 0.63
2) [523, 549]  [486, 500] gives 0.57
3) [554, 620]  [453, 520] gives 0.96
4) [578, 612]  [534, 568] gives 1.70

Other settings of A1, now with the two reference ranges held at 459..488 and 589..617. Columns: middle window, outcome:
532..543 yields 5.1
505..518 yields -1.2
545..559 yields 6.6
